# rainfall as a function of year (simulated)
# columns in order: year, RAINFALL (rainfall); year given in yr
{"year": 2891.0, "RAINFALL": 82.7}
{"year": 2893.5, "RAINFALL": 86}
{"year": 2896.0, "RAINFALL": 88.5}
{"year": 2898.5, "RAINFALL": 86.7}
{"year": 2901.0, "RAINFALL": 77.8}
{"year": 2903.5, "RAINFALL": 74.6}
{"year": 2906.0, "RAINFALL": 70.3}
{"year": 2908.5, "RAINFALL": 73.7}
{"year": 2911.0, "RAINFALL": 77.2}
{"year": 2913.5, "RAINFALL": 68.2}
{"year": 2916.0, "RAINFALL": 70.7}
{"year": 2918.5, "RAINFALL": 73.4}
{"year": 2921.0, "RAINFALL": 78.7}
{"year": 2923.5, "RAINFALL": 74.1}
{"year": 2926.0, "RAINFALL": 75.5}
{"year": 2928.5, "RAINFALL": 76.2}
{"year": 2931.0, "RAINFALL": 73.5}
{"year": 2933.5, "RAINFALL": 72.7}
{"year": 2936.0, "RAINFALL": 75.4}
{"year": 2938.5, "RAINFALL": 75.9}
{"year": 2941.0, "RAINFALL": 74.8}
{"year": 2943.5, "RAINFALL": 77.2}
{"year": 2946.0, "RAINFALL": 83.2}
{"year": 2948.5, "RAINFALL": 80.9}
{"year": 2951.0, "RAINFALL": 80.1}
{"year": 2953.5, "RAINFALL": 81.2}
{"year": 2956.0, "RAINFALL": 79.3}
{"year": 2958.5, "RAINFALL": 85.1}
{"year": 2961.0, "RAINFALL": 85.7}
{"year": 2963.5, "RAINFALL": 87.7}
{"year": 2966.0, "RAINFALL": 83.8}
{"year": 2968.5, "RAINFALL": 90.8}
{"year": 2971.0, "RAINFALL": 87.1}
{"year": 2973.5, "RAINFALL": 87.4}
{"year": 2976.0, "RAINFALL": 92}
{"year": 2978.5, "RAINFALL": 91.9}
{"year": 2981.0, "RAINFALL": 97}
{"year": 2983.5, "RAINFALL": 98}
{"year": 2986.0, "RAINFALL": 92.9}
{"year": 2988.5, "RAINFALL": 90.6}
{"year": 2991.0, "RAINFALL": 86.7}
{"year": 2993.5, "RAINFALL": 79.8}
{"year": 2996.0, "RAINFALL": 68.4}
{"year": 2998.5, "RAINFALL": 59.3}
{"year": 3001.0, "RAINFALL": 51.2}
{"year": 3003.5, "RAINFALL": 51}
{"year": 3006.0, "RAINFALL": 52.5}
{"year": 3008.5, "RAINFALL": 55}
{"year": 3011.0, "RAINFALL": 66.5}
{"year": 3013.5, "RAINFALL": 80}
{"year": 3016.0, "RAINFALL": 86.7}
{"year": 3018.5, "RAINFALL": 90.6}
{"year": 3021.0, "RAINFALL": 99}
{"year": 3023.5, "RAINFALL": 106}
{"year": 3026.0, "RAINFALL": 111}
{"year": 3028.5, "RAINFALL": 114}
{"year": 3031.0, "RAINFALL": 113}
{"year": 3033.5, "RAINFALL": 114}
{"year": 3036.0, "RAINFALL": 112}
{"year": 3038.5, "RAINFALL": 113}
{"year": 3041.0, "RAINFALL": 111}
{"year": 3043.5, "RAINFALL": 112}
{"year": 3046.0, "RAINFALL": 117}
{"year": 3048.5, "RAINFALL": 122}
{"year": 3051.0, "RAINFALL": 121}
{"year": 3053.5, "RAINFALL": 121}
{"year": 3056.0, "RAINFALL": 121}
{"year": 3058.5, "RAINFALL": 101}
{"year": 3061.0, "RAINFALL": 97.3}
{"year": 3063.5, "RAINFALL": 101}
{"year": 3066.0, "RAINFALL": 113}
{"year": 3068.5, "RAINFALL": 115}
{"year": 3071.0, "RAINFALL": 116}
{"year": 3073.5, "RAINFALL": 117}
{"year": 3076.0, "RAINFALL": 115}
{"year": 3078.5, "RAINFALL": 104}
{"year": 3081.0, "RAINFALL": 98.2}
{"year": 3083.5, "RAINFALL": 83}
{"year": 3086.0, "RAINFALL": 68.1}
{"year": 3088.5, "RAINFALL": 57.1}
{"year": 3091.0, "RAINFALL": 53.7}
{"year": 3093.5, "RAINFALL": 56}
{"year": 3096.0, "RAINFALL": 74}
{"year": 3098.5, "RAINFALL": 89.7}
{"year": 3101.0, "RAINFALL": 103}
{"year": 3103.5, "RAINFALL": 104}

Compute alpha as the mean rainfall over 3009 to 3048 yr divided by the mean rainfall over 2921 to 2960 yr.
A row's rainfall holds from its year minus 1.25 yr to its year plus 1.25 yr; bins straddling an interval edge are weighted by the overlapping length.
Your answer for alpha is 1.32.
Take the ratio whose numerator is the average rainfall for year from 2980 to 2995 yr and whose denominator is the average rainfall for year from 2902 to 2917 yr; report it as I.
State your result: 1.2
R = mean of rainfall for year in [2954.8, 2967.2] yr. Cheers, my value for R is 84.3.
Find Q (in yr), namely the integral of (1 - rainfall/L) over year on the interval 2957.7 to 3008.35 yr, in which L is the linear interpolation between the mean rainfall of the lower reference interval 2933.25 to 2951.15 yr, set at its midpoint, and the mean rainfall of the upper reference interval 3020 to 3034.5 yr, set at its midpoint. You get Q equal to 6.4 yr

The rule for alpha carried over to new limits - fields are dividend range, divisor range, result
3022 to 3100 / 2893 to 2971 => 1.30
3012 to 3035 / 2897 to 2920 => 1.35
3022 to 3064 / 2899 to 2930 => 1.51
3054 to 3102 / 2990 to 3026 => 1.26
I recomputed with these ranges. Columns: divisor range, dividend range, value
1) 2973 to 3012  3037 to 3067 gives 1.48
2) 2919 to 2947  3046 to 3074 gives 1.49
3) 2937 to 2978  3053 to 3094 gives 1.16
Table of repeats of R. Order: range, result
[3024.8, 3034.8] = 113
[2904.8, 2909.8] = 72.1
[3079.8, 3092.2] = 72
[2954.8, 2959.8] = 82.3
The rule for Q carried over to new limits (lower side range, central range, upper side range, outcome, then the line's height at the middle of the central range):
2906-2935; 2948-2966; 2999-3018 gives -3.40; 69.8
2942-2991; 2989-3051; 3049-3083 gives 5.69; 99.5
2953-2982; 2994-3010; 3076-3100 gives 5.16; 84.9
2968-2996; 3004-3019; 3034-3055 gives 4.76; 102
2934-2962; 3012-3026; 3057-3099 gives -1.18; 86.4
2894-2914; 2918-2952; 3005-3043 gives 2.40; 82.4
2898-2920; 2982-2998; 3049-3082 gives 1.42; 93.4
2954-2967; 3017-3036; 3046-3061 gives -0.06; 106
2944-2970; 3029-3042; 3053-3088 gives -2.03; 97.5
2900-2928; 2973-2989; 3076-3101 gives -3.60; 76.1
